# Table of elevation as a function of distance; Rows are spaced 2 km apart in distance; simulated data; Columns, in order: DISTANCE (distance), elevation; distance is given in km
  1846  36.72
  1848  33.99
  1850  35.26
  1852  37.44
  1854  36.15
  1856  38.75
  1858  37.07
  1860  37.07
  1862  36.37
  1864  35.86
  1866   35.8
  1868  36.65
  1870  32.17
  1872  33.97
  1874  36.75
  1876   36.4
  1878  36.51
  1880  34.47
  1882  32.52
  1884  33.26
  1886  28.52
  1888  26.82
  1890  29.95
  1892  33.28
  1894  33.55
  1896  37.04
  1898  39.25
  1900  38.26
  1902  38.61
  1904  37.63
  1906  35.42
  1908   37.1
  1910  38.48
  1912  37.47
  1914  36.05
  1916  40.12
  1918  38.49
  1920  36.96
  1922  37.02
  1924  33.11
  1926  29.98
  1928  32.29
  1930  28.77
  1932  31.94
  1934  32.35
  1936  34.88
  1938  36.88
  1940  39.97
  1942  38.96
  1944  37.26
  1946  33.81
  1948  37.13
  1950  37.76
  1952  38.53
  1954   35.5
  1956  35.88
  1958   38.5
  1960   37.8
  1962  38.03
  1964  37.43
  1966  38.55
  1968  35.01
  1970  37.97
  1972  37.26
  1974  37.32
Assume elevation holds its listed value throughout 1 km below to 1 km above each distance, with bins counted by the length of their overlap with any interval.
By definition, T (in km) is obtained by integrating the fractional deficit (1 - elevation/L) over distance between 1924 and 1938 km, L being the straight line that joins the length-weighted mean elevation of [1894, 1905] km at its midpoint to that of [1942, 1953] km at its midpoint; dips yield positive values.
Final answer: 1.9 km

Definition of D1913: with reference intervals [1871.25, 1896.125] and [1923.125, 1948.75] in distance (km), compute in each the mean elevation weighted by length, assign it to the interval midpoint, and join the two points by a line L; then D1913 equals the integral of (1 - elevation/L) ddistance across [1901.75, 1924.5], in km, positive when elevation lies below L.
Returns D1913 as -2.3 km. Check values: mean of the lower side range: 33.2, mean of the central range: 37.2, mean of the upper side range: 34.4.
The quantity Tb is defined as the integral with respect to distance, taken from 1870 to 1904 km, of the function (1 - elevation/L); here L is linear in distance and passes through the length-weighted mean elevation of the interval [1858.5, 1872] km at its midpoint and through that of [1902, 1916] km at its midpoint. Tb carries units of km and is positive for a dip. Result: 2.0 km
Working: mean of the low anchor 35.6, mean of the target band 34.4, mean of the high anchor 37.4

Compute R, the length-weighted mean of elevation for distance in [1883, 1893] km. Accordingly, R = 30.4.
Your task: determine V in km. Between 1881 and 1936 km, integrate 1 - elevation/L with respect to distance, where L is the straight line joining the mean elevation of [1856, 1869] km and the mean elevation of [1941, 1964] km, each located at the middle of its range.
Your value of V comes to 3.5 km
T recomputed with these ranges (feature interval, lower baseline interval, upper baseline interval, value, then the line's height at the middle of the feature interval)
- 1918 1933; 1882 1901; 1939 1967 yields 1.0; 35.6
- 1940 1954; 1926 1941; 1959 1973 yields -0.8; 35.2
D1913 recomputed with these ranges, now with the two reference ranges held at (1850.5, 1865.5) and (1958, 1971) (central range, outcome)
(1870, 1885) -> 0.9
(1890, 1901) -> 0.4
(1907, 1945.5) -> 1.7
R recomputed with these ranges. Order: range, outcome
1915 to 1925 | 37.1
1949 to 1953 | 38.1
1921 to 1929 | 33.1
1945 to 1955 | 36.5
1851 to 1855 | 36.8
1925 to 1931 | 30.3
